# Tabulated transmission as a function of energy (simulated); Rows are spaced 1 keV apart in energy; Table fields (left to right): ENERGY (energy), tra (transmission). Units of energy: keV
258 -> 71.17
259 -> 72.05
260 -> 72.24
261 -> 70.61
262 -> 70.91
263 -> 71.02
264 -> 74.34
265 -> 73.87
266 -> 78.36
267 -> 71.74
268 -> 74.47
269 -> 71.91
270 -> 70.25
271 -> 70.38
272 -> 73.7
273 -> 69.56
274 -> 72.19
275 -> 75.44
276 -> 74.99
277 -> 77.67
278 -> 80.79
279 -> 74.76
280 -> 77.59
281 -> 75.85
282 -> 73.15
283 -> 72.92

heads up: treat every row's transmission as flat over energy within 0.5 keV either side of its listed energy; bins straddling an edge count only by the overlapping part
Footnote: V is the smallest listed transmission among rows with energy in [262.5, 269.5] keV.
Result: 71.02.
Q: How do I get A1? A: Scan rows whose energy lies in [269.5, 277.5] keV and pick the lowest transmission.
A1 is 69.56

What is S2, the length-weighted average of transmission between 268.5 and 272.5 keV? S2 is 71.6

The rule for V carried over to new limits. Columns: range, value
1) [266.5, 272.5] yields 70.25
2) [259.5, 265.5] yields 70.61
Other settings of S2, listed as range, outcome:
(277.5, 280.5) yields 77.7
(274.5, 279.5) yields 76.7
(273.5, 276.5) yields 74.2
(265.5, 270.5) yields 73.3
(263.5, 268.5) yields 74.6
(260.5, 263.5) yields 70.8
